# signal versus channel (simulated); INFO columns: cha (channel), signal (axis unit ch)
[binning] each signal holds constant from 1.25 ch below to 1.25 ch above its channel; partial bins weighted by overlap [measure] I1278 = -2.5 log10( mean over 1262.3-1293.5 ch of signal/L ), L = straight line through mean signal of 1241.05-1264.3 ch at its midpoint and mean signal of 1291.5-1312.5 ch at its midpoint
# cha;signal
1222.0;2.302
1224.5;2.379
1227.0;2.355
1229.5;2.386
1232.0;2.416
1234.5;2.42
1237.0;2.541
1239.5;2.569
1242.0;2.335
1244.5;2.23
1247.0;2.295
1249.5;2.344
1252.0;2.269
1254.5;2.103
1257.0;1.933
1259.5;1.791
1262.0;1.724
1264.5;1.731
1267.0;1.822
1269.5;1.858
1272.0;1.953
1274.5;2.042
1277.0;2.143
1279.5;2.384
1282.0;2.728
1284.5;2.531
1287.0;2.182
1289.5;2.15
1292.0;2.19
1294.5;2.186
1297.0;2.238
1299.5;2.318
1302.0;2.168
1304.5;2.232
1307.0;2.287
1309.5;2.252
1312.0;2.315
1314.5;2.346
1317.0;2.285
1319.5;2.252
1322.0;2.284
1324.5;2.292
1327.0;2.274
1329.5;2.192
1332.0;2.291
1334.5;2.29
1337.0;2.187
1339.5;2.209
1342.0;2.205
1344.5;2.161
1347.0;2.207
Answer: 0.02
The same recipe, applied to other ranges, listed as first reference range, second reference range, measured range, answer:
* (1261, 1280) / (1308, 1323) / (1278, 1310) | -0.09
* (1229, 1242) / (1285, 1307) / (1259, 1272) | 0.28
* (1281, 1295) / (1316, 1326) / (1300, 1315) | 0.02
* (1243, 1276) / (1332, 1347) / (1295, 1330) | -0.06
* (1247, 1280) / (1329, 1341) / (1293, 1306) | -0.05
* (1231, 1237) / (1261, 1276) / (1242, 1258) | -0.02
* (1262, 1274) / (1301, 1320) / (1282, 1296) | -0.12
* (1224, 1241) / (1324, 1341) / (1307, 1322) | 0.00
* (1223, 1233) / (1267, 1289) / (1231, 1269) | 0.07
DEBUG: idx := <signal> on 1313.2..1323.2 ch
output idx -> 2.29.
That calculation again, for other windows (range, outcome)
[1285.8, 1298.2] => 2.19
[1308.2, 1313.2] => 2.28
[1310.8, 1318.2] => 2.32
